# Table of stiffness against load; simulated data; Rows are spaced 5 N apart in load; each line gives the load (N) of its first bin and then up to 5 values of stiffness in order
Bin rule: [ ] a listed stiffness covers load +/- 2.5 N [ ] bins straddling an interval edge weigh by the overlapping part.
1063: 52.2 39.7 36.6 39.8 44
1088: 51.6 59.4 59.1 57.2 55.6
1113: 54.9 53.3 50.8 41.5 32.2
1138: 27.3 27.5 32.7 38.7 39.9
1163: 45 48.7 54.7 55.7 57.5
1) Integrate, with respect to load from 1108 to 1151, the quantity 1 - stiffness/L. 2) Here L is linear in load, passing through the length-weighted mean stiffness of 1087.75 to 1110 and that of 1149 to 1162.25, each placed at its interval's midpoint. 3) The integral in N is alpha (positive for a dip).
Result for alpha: 6.5 N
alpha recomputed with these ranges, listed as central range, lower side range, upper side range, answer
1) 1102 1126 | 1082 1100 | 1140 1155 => -4.5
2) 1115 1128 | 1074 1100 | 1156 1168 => -0.8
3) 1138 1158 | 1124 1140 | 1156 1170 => 3.6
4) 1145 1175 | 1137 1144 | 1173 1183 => -0.4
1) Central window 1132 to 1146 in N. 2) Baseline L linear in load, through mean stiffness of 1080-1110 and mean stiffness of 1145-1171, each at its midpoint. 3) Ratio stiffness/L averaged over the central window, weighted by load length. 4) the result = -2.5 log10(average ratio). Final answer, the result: 0.49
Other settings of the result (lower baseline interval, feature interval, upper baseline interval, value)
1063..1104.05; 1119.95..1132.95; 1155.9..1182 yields 0.119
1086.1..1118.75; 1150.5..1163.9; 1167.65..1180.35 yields 0.311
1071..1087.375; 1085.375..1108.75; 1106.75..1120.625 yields -0.174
